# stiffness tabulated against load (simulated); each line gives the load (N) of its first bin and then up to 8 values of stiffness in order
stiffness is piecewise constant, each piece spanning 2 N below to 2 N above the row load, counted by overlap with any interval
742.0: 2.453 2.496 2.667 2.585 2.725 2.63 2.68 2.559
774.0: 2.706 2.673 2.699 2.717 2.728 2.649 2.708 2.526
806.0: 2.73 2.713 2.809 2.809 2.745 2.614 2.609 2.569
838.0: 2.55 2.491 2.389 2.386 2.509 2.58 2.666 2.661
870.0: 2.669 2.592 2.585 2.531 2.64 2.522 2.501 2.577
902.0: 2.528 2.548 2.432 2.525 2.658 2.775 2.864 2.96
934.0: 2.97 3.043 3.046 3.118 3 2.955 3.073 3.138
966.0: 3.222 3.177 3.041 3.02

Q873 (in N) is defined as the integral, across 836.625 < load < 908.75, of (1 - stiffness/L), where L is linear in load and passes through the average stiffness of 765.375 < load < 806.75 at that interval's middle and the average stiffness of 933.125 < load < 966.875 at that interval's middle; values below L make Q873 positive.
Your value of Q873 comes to 8.2 N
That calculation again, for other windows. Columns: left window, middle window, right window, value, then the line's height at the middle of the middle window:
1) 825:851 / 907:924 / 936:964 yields 1.7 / 2.89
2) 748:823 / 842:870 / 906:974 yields 2.6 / 2.8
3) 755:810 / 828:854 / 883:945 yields 1.8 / 2.69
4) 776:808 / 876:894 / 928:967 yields 2.1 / 2.9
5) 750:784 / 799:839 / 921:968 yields 1.3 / 2.76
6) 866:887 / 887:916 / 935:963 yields 2.5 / 2.76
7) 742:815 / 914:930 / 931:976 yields 1.3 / 2.99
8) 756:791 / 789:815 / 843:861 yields -0.8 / 2.61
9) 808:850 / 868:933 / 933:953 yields 5.8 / 2.88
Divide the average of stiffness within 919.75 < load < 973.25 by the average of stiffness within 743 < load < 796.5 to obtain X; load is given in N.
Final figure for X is 1.14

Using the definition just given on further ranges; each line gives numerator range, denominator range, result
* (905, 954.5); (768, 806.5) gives 1.06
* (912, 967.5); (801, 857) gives 1.13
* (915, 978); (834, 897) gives 1.17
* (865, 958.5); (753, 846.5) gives 1.03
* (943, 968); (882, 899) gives 1.21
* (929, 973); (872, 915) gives 1.20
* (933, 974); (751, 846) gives 1.16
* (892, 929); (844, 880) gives 1.02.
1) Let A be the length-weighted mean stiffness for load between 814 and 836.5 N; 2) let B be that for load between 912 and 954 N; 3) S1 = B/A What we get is 1.08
